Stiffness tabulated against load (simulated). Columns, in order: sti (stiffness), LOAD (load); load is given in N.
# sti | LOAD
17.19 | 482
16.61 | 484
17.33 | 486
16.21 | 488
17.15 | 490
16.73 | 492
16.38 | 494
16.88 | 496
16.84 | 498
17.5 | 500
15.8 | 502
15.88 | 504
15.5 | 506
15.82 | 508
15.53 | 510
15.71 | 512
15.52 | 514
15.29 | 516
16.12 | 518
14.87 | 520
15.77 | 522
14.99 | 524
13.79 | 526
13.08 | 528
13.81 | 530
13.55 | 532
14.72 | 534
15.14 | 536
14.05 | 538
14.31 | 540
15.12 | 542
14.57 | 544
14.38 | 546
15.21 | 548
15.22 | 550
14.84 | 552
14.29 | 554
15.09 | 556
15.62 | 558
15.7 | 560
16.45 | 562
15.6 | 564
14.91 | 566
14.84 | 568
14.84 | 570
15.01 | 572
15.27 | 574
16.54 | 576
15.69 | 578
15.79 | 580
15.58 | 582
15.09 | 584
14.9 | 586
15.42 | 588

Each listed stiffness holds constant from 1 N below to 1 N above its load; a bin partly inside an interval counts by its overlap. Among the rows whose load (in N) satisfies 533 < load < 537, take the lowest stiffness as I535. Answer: 14.72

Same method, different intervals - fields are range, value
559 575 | 14.84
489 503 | 15.8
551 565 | 14.29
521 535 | 13.08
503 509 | 15.5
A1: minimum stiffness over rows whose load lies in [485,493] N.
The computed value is 16.21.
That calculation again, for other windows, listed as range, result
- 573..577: 15.27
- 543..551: 14.38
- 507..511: 15.53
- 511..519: 15.29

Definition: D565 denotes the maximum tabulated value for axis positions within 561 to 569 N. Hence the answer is 16.45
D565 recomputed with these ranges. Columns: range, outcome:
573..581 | 16.54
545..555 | 15.22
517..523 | 16.12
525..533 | 13.81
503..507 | 15.88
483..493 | 17.33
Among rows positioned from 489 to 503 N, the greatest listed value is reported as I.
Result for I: 17.5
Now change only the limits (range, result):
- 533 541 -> 15.14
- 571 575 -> 15.27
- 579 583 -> 15.79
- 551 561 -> 15.7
